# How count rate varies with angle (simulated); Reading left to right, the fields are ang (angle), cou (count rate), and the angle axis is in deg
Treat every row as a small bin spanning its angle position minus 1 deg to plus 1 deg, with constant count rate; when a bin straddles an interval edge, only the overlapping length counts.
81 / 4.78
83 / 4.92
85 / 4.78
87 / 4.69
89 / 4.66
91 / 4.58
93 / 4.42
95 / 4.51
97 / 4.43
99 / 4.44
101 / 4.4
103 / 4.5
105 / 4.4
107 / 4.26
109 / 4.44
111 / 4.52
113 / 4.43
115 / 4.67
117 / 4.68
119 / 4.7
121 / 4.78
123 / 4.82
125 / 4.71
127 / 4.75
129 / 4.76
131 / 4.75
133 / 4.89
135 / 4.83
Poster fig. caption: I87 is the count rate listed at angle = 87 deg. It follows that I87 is 4.69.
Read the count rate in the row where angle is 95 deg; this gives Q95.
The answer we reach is 4.51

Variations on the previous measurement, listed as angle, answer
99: 4.44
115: 4.67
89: 4.66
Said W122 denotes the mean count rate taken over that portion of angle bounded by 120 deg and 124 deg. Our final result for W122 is 4.8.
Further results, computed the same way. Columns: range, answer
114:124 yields 4.73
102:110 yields 4.4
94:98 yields 4.47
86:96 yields 4.57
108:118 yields 4.55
